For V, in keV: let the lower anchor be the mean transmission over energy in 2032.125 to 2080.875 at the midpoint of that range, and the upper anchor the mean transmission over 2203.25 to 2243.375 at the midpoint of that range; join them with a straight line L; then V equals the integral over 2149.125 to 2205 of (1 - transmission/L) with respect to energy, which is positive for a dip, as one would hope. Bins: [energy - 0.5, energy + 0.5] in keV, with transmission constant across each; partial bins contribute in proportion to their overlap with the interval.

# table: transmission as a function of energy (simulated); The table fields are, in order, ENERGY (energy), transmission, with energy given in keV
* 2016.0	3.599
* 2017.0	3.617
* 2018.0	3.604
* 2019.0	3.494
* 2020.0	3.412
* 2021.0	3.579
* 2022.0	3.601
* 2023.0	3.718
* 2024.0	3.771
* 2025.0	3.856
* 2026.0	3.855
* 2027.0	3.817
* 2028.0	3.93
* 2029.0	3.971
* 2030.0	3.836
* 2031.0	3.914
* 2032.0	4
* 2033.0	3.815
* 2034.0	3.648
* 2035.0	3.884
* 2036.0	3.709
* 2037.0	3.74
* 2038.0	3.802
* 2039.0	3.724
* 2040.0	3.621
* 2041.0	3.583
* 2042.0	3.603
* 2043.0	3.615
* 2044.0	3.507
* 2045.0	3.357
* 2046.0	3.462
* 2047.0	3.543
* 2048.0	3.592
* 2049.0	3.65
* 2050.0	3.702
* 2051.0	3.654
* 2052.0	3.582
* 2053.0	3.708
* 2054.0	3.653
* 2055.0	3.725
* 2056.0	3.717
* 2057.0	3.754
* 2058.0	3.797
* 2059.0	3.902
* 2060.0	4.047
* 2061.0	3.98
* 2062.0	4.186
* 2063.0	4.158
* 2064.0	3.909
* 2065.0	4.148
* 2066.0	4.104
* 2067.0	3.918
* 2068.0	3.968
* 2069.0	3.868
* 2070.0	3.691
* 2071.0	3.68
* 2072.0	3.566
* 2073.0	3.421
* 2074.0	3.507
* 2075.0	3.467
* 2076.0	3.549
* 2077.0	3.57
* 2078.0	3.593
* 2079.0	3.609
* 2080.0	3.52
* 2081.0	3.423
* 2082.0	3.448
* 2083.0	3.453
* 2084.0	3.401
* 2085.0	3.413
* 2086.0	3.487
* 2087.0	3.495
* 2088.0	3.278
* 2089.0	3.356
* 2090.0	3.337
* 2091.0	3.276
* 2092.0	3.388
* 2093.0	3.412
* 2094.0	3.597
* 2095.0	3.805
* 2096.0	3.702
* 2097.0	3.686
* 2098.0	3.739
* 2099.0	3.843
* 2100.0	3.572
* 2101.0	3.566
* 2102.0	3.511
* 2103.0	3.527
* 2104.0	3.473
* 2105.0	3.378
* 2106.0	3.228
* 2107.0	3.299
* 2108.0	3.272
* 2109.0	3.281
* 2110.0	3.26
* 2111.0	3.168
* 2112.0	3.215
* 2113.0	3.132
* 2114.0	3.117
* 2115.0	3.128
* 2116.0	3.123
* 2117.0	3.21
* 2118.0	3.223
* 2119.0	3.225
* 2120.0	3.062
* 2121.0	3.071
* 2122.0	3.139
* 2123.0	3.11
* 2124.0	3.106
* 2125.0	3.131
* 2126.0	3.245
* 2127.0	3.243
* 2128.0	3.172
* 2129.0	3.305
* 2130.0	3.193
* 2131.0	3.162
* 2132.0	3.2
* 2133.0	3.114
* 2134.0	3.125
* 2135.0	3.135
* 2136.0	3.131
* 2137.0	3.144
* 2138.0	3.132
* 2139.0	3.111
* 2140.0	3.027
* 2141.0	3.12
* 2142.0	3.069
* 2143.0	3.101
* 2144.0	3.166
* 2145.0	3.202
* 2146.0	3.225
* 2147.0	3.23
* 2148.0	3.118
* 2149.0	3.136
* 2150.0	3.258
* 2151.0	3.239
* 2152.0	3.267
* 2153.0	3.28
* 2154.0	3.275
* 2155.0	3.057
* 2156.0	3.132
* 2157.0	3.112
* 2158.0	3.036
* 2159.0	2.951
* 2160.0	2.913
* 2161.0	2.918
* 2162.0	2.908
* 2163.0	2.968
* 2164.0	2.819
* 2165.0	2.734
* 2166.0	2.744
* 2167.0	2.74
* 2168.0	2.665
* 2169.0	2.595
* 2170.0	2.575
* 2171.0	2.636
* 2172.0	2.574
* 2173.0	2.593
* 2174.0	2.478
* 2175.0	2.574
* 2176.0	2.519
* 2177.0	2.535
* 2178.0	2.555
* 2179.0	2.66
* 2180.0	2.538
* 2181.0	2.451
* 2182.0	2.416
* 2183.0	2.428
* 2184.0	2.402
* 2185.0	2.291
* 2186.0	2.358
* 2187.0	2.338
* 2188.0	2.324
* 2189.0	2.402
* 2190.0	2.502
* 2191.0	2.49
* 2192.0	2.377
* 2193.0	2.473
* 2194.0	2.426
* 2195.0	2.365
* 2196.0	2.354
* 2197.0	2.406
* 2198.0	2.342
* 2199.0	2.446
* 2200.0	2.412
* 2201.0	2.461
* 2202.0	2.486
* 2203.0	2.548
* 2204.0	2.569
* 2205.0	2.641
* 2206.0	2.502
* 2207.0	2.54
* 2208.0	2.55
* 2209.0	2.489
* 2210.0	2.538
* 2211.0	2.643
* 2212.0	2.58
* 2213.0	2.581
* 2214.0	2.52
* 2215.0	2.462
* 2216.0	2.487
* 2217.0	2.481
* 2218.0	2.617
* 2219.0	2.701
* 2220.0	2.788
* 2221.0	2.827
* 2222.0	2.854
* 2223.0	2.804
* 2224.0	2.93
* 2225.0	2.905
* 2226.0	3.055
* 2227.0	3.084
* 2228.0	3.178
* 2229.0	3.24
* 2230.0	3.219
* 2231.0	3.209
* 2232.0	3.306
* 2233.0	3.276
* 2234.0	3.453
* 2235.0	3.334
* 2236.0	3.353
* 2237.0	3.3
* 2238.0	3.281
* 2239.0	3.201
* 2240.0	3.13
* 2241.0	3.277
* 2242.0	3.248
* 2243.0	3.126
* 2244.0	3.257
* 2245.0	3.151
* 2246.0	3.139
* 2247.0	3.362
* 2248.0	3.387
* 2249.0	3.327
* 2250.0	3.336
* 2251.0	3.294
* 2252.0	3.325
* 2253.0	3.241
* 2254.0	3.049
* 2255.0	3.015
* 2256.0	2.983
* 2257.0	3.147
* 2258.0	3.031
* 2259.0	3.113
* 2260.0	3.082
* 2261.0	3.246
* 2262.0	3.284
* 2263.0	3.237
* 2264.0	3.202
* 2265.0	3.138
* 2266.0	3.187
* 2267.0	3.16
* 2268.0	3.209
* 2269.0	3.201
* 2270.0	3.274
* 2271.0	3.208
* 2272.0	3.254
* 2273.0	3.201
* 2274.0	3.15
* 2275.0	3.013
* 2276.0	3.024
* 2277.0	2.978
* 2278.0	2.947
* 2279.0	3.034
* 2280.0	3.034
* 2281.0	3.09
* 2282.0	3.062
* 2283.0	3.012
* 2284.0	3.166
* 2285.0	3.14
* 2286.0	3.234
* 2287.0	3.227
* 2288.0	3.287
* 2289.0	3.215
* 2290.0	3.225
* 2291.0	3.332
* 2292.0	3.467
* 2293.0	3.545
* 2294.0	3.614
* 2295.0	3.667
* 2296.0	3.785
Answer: 8.5 keV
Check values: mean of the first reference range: 3.72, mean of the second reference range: 2.9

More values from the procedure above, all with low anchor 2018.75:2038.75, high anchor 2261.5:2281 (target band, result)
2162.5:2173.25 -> 2.2 keV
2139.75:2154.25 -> 1.2 keV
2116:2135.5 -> 2.0 keV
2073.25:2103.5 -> 0.8 keV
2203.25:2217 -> 3.2 keV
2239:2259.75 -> 0.0 keV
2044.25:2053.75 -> 0.3 keV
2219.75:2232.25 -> 0.9 keV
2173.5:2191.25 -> 4.8 keV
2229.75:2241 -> -0.2 keV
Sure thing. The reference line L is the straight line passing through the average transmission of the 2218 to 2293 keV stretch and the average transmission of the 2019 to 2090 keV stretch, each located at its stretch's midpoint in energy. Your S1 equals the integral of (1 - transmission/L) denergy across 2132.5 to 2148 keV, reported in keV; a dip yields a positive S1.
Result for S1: 1.5 keV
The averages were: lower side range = 3.69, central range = 3.13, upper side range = 3.16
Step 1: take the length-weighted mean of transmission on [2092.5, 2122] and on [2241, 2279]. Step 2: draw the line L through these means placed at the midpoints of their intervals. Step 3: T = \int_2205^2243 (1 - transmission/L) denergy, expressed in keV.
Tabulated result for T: 3.6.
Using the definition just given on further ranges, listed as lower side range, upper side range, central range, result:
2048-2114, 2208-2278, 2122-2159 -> 2.61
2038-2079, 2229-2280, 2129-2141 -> 1.28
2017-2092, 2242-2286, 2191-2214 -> 5.72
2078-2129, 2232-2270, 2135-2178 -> 4.68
